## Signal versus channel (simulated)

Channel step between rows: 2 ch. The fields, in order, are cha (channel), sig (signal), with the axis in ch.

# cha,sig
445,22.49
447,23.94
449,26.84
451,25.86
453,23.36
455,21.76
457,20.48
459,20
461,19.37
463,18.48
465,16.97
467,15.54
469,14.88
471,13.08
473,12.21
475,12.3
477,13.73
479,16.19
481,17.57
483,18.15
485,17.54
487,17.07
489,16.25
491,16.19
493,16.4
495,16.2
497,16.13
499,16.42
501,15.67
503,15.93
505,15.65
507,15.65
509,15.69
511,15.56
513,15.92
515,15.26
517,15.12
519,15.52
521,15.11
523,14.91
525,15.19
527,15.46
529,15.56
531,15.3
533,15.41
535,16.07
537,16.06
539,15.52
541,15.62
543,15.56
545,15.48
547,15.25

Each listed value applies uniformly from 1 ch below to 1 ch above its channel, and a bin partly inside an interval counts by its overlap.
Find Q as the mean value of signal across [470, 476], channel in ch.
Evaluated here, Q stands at 12.5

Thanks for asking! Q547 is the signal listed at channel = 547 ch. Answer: 15.25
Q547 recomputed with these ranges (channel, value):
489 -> 16.25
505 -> 15.65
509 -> 15.69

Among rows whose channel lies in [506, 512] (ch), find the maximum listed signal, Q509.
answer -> 15.69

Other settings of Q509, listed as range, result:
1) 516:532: 15.56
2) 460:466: 19.37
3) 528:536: 16.07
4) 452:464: 23.36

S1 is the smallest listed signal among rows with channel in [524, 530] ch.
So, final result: 15.19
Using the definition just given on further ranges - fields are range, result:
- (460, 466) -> 16.97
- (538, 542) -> 15.52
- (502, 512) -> 15.56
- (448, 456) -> 21.76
